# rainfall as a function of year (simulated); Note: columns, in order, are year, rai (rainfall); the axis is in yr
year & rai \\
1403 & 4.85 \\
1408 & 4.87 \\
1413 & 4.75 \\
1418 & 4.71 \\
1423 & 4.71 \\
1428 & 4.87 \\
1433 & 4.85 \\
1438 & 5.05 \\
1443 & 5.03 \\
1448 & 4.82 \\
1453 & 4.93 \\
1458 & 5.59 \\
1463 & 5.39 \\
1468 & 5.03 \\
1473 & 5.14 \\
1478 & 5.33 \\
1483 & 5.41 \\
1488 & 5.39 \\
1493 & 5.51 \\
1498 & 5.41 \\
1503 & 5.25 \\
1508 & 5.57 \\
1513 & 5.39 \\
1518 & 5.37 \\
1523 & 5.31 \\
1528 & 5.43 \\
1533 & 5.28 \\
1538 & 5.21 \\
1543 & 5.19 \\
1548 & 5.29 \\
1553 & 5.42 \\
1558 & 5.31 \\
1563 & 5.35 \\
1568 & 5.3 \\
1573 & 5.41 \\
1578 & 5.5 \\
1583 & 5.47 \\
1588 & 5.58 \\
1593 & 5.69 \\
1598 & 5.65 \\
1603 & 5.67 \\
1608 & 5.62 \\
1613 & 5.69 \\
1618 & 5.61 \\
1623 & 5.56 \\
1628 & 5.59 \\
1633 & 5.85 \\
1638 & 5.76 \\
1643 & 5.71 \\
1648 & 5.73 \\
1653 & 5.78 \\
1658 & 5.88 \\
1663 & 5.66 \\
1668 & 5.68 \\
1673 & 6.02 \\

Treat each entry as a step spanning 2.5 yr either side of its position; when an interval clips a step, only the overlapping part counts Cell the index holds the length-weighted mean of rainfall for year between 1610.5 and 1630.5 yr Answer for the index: 5.61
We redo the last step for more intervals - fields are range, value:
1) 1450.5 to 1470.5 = 5.23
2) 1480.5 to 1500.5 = 5.43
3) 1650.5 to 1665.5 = 5.77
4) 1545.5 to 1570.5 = 5.33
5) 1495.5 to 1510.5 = 5.41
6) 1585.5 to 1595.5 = 5.63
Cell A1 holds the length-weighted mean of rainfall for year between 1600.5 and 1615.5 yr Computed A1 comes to 5.66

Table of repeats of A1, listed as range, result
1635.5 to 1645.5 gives 5.73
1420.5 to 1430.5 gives 4.79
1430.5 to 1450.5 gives 4.94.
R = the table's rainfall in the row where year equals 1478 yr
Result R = 5.33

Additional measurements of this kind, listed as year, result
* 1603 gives 5.67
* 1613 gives 5.69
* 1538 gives 5.21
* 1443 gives 5.03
